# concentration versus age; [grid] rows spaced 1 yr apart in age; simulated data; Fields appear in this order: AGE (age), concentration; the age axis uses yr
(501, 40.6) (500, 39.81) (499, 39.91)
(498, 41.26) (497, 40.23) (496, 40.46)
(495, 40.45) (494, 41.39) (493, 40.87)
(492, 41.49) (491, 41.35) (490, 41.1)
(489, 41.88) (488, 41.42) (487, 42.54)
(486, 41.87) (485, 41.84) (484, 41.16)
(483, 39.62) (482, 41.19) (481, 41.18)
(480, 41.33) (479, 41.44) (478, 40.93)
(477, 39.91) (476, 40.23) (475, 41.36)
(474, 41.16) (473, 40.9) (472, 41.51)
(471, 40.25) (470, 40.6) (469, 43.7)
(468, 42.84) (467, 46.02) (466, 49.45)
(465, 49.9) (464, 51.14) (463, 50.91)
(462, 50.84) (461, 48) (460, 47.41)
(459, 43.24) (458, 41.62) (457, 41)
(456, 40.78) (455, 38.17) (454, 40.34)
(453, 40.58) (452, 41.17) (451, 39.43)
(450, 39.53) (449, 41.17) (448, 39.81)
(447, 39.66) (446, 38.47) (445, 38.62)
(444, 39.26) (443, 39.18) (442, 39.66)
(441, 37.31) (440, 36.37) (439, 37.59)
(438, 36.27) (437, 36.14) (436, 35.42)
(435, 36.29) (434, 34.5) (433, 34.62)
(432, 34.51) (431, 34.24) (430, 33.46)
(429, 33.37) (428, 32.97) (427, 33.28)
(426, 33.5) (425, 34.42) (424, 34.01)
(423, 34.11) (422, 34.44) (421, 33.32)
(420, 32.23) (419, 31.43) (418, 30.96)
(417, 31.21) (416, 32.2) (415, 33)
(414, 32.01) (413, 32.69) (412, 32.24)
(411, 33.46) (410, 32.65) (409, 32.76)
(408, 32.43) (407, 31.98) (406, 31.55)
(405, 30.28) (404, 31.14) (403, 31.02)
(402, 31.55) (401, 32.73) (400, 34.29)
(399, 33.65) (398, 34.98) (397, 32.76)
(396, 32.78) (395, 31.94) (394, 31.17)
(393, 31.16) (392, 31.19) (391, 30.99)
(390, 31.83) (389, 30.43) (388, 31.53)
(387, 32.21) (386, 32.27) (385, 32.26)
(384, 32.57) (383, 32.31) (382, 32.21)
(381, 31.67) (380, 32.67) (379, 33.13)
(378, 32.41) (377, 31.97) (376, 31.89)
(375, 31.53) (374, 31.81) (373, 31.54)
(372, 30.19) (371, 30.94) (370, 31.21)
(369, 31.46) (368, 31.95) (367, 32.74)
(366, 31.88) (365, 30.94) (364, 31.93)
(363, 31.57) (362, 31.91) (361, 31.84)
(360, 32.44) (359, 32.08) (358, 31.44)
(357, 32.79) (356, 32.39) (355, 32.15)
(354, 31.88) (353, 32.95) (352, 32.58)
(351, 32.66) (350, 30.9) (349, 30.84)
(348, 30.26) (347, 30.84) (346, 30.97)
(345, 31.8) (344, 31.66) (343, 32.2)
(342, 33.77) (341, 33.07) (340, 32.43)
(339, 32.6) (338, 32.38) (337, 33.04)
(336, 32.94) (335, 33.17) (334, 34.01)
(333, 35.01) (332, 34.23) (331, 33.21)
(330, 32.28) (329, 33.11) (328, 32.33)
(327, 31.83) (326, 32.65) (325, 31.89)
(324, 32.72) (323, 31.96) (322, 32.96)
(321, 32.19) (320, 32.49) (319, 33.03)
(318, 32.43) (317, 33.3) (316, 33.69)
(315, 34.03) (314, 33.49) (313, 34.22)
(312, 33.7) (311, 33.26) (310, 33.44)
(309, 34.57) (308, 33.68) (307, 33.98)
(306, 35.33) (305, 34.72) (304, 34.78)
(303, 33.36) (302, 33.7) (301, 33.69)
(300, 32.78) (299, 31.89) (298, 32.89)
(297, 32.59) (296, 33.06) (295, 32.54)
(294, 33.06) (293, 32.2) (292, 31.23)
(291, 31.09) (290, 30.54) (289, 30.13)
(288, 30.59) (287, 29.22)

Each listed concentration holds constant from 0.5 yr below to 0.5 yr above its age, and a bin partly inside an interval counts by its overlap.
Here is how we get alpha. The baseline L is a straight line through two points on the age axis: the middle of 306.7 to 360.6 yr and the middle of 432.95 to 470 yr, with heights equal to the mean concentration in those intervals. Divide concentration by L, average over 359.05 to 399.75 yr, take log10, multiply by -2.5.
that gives 0.13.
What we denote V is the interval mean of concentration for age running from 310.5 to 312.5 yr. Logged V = 33.5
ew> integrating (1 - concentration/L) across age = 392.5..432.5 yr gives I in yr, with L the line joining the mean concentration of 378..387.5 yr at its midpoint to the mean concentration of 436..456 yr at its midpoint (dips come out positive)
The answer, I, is 3.0 yr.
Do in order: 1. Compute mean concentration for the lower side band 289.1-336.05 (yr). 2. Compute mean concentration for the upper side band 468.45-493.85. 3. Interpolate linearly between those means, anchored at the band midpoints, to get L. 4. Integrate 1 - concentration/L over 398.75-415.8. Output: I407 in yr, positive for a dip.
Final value 2.4 yr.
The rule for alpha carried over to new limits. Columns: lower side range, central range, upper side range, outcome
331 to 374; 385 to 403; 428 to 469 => 0.11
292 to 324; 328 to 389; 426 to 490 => 0.11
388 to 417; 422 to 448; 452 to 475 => 0.07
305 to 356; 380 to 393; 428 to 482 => 0.14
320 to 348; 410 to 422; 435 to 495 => 0.18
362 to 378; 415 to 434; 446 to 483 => 0.14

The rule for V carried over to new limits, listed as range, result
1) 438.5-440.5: 37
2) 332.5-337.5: 33.6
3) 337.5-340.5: 32.5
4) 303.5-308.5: 34.5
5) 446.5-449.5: 40.2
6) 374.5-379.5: 32.2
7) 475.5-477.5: 40.1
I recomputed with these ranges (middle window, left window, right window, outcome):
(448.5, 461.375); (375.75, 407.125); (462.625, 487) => -0.4 yr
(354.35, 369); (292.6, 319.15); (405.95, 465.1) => 1.3 yr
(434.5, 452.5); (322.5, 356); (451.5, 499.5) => 0.8 yr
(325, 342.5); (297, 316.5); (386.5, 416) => 0.1 yr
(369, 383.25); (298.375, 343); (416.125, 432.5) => 0.6 yr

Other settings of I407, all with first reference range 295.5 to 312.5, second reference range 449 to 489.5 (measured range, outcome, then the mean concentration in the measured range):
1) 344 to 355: 1.38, 31.6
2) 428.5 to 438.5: 1.44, 34.9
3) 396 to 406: 1.66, 32.5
